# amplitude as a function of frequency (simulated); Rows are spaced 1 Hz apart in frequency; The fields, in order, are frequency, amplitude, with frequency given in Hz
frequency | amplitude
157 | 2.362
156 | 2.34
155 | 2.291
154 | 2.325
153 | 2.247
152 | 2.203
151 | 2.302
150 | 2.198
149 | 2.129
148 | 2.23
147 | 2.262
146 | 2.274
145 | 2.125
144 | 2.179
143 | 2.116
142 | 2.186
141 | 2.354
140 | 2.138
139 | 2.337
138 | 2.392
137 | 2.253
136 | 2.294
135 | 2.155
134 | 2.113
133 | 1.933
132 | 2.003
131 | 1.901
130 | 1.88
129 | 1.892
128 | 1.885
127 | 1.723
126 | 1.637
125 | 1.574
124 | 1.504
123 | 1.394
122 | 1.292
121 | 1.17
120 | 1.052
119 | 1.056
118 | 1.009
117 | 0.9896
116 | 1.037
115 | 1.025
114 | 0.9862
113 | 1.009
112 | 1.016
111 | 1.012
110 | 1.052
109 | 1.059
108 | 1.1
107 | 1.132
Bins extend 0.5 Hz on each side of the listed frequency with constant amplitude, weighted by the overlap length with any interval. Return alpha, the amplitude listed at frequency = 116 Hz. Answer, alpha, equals 1.037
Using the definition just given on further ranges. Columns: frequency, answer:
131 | 1.901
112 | 1.016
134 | 2.113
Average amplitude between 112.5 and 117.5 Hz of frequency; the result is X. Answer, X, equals 1.01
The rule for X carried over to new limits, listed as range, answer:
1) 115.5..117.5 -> 1.01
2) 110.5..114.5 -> 1.01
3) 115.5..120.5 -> 1.03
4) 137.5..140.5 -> 2.29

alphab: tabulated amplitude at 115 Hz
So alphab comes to 1.025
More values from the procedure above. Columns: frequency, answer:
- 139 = 2.337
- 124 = 1.504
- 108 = 1.1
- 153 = 2.247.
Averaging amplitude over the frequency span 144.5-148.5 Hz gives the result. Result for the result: 2.22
